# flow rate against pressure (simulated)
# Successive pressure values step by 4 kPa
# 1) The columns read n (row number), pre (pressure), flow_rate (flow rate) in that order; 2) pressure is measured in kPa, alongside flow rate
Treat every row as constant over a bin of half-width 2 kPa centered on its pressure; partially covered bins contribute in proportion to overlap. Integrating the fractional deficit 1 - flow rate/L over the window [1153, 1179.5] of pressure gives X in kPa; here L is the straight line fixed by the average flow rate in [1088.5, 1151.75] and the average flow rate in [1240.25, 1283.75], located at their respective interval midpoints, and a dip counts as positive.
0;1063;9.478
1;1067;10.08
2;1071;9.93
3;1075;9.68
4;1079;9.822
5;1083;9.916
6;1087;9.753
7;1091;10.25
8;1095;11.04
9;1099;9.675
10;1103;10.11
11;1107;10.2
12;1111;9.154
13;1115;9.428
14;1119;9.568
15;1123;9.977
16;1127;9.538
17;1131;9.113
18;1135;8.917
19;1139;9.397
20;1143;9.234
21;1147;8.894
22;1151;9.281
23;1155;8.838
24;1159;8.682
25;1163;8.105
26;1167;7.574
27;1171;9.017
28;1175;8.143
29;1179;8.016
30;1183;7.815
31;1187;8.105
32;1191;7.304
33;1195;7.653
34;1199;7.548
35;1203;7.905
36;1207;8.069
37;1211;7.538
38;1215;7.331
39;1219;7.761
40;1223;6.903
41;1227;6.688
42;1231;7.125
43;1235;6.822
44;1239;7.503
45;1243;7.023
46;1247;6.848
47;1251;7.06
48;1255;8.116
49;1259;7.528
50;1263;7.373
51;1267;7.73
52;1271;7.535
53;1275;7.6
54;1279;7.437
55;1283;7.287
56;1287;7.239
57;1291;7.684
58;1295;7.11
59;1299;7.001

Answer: 1.6 kPa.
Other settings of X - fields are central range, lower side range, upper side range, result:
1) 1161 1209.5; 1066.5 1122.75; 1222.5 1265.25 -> 1.9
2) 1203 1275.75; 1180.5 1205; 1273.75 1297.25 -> 1.7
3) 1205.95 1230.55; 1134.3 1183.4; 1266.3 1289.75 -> 2.2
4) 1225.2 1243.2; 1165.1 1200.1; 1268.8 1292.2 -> 1.5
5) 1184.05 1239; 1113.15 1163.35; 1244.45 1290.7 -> 5.0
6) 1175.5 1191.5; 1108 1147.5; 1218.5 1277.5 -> 1.0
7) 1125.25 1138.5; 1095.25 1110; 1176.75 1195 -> 0.1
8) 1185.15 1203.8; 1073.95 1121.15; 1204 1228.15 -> 0.4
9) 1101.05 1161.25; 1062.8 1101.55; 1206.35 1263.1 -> -1.5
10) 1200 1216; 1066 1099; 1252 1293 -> 1.3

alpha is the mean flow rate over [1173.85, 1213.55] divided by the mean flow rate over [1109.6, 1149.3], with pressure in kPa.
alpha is 0.84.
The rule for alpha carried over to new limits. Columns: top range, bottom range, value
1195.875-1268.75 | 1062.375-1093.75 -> 0.75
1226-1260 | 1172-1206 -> 0.92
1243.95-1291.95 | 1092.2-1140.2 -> 0.77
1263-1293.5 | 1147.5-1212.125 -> 0.92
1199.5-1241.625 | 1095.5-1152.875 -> 0.77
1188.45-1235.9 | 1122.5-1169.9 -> 0.83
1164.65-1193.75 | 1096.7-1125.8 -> 0.82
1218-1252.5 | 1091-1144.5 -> 0.73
